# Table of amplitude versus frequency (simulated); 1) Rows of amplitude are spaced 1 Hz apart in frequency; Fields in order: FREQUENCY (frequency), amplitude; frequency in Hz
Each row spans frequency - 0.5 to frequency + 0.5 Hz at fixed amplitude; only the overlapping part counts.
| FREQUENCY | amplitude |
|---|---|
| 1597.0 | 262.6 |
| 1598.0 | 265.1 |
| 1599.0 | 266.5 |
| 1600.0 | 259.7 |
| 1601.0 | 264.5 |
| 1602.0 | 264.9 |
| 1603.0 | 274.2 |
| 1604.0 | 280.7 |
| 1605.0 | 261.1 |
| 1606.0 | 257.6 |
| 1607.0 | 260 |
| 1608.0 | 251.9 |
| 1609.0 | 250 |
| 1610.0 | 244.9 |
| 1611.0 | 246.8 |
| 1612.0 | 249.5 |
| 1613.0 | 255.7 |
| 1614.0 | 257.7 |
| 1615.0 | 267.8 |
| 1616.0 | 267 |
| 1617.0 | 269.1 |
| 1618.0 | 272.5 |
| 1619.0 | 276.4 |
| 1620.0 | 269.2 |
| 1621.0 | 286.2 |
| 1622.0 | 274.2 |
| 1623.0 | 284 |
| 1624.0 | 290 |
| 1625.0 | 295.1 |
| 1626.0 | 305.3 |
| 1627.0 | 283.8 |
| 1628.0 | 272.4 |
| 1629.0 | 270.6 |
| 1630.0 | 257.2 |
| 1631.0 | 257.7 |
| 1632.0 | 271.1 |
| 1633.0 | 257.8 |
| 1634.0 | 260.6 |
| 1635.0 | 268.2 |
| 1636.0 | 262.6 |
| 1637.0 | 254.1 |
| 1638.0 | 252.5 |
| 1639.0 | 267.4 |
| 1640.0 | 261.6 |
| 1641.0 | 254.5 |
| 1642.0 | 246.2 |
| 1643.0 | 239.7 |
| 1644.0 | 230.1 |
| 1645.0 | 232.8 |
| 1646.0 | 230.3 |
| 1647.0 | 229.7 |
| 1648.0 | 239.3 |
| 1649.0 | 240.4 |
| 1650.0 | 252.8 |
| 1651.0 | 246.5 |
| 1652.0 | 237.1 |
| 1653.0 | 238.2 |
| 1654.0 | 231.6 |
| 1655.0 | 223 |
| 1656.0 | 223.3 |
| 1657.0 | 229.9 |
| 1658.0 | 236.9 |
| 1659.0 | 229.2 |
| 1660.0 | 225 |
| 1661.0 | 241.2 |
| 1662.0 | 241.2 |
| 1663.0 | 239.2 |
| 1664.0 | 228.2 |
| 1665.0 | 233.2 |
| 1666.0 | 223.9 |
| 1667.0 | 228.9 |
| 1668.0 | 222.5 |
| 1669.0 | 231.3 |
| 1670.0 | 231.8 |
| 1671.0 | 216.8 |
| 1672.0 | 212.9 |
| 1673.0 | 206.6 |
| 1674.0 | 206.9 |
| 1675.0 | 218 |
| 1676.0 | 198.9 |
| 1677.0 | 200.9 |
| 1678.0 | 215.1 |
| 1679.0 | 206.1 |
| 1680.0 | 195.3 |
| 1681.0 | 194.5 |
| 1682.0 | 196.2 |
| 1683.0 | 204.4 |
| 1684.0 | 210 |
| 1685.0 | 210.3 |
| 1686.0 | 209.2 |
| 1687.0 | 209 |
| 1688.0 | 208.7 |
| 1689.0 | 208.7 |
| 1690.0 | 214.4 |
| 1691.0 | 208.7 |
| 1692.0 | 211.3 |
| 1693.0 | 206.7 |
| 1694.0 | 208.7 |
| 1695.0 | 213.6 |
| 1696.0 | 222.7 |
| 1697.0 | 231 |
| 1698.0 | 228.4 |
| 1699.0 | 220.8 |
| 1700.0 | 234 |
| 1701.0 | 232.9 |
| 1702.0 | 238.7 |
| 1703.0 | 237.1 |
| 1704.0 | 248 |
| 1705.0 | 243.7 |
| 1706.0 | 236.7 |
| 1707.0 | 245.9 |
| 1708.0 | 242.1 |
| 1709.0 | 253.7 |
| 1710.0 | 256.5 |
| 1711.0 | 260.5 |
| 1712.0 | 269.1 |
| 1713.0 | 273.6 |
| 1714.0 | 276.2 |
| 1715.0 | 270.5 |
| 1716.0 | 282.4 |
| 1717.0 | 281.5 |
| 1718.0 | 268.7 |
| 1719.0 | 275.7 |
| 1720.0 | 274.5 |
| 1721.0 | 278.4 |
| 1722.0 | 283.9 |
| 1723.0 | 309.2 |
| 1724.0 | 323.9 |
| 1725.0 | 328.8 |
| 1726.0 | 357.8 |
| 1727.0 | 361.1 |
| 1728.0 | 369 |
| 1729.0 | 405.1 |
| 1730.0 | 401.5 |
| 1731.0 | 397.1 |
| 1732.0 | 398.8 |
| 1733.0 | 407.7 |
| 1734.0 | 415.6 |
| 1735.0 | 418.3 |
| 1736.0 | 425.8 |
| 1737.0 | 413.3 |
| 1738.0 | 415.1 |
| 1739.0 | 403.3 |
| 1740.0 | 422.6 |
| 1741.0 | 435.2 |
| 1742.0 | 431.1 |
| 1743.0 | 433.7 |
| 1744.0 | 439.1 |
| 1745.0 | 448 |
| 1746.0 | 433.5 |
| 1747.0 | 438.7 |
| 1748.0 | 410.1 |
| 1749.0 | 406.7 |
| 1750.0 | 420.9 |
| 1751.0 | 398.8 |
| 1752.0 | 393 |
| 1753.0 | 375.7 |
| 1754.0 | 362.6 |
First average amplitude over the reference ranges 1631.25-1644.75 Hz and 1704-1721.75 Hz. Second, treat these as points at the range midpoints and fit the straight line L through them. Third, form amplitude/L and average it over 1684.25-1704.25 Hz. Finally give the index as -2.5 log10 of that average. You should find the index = 0.19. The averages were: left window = 255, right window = 264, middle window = 220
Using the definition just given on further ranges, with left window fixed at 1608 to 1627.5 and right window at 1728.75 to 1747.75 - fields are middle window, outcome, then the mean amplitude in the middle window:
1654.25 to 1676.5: 0.413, 225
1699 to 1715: 0.461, 250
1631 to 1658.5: 0.230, 245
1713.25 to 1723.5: 0.375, 280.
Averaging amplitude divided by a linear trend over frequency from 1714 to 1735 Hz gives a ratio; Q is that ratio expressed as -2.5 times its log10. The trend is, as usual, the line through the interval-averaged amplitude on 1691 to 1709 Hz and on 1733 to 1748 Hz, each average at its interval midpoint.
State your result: 0.05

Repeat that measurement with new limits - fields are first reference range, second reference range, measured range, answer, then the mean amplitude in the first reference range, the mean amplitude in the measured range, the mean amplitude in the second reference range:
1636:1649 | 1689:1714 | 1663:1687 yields 0.13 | 245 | 214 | 235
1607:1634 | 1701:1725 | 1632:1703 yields 0.18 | 268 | 228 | 267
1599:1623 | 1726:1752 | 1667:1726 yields 0.47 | 264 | 237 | 413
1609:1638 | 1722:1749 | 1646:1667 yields 0.29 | 268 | 234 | 400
